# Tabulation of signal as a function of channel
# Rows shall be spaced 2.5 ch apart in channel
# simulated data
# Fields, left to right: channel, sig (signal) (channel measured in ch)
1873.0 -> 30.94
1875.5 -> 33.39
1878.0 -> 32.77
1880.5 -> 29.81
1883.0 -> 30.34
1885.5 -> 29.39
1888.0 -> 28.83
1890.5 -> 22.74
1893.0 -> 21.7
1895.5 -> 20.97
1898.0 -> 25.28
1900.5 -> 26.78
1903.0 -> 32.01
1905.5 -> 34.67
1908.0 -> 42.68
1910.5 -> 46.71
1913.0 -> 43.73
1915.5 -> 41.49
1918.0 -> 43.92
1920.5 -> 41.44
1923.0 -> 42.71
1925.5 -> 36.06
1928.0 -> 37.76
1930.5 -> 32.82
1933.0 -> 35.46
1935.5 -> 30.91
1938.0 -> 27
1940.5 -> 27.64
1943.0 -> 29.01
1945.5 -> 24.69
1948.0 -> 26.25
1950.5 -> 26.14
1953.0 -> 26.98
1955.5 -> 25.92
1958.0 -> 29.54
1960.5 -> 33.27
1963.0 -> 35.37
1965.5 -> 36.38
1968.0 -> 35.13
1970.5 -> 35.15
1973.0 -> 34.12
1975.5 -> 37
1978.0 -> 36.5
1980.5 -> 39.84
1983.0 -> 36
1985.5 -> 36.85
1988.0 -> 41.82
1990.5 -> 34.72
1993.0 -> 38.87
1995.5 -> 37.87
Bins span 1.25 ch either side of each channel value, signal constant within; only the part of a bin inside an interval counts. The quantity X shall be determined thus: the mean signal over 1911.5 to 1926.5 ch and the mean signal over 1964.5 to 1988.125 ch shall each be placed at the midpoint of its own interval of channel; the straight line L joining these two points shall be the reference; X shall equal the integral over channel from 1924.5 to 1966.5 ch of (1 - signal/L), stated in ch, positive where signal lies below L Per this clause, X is 9.4 ch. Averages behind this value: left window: 41.7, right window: 36.6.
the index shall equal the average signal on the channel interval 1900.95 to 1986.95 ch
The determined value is 34.7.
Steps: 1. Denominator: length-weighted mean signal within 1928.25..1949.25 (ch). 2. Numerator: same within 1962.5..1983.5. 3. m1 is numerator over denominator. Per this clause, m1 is 1.2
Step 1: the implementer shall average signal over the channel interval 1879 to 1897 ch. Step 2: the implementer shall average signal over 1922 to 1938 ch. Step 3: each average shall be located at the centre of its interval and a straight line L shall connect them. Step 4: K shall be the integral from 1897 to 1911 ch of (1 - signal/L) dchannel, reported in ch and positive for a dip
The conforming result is -2.0 ch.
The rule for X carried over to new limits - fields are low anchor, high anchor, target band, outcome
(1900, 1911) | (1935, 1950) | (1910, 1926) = -4.27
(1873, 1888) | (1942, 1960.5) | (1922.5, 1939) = -3.50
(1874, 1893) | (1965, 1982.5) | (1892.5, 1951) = -2.59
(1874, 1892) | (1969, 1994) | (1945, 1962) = 3.48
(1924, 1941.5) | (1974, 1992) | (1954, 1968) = 1.26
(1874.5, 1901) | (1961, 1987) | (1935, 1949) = 2.33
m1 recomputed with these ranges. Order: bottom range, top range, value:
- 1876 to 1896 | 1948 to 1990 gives 1.23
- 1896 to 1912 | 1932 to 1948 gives 0.84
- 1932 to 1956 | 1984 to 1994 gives 1.36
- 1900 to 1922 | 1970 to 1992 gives 0.93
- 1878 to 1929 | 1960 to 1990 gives 1.08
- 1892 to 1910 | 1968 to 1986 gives 1.21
